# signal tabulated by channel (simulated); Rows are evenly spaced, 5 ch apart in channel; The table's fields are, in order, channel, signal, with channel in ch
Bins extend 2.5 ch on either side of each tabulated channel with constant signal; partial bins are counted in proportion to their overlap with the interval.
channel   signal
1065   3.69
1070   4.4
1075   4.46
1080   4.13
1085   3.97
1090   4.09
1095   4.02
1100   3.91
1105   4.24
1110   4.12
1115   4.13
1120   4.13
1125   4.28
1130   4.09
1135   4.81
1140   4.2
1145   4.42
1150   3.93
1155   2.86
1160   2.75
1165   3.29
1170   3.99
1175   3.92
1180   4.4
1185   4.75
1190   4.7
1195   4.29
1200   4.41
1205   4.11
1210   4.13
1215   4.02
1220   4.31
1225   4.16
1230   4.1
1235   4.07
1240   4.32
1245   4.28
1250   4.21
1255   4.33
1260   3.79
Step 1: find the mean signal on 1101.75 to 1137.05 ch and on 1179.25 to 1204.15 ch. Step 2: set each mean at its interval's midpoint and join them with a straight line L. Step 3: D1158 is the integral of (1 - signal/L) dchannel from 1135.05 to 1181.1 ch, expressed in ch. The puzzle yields 6.2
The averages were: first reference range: 4.24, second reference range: 4.49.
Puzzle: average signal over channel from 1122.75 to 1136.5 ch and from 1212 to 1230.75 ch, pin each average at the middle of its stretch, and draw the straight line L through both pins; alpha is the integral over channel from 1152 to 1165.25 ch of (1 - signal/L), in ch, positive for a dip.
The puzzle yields 4.2 ch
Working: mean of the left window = 4.37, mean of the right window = 4.15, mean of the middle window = 2.95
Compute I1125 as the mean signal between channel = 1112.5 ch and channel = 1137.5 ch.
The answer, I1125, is 4.29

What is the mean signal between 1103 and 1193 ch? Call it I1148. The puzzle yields 4.06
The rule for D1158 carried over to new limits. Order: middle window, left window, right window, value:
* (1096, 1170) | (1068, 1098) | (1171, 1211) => 5.2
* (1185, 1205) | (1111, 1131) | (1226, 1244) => -1.4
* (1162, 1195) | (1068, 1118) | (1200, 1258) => 0.1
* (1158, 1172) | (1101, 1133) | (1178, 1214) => 3.1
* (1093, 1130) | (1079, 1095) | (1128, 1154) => 0.1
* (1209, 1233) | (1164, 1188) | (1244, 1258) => 0.4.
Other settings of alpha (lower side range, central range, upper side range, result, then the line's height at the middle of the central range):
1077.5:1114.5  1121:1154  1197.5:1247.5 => -0.8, 4.11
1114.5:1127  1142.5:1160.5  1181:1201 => 3.2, 4.34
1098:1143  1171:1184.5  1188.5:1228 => 0.0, 4.24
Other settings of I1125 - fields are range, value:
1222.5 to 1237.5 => 4.11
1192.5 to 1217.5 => 4.19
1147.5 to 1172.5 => 3.36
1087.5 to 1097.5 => 4.05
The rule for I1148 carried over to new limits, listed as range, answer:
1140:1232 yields 4.03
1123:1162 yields 3.93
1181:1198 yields 4.56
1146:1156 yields 3.63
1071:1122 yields 4.13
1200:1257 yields 4.19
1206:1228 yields 4.15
